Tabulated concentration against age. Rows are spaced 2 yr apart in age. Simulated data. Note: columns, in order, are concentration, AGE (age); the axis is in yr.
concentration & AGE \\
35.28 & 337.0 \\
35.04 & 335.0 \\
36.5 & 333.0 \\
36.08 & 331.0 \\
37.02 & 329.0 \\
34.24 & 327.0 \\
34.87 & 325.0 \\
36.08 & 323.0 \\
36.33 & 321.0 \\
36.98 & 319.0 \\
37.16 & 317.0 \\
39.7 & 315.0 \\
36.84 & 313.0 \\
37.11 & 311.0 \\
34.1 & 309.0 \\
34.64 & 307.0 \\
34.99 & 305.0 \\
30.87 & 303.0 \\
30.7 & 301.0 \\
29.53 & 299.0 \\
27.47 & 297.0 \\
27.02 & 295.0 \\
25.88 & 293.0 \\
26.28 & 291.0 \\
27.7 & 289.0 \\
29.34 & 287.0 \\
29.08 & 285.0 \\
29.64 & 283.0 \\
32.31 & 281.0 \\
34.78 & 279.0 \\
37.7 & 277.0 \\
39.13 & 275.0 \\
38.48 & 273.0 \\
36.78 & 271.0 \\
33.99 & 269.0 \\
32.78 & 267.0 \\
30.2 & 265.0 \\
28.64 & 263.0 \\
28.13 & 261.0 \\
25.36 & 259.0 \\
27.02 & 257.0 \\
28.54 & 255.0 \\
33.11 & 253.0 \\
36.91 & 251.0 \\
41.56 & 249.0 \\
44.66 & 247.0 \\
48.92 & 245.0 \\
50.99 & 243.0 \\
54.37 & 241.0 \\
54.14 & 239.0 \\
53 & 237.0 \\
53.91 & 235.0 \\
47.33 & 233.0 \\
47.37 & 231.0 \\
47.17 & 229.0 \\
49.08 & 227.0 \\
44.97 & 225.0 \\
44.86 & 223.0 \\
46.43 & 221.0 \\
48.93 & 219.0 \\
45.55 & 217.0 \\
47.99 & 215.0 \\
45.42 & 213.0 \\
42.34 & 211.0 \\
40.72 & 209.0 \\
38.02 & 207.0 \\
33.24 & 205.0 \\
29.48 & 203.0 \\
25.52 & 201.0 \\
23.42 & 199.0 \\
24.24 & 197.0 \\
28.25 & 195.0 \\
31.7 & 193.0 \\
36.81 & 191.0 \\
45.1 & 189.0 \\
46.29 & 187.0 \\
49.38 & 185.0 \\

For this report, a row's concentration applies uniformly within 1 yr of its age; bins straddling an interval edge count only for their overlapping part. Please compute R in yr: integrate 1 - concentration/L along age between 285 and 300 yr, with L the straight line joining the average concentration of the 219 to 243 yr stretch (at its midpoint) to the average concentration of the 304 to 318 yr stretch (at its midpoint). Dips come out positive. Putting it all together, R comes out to 4.4 yr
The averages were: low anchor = 49.4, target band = 27.7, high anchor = 36.4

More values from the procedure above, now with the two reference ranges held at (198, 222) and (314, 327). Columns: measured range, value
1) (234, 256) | -4.2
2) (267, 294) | 3.7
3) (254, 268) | 3.4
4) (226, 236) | -2.7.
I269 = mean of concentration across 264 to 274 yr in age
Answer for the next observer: 34.4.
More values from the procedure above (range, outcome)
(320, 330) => 35.7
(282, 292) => 28.4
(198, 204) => 26.1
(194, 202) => 25.4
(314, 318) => 38.4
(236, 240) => 53.6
